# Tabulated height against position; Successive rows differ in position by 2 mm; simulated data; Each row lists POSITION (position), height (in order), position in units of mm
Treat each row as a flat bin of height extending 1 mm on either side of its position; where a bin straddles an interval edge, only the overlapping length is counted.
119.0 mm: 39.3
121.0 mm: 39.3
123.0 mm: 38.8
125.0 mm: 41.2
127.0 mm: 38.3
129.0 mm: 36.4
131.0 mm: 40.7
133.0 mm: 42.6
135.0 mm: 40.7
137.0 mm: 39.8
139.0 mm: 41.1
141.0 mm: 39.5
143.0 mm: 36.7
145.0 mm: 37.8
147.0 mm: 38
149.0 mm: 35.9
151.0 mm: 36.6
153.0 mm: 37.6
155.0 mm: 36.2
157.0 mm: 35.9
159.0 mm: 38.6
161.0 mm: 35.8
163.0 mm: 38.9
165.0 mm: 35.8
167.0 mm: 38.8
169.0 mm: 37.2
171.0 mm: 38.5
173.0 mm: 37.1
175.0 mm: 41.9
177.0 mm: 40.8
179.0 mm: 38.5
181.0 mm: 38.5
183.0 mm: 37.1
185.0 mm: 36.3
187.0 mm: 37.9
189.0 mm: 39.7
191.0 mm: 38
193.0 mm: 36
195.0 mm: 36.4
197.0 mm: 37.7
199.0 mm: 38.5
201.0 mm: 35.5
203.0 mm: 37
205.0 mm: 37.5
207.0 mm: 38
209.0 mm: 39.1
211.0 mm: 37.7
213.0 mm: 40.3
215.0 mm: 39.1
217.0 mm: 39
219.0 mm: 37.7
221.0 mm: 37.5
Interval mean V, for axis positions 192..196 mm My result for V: 36.2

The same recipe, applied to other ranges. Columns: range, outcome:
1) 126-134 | 39.5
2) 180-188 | 37.5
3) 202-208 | 37.5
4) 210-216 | 39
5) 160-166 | 36.8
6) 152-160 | 37.1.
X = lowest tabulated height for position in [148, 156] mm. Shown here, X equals 35.9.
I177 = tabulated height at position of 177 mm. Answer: 40.8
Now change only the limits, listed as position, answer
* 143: 36.7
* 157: 35.9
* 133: 42.6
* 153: 37.6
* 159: 38.6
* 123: 38.8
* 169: 37.2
